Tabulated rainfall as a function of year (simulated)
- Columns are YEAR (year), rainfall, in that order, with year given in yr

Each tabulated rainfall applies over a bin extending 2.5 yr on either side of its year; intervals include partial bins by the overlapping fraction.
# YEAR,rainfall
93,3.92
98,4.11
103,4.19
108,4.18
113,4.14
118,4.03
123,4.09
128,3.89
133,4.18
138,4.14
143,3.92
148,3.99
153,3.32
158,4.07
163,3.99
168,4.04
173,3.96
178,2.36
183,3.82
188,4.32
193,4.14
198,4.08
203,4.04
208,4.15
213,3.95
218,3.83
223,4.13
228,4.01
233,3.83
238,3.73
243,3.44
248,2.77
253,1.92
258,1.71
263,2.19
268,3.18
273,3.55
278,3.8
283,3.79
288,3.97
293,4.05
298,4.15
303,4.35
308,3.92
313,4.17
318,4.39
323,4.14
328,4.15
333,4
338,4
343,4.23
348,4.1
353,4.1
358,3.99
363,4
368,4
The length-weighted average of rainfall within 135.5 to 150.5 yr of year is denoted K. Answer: 4.02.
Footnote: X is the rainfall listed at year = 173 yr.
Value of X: 3.96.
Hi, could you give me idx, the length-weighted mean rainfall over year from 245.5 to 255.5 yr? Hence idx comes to 2.34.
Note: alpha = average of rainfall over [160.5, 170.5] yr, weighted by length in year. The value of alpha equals 4.02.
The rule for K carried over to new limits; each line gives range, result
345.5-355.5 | 4.1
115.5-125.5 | 4.06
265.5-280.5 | 3.51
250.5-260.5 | 1.81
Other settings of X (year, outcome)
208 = 4.15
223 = 4.13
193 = 4.14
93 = 3.92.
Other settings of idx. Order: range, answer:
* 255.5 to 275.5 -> 2.66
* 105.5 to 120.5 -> 4.12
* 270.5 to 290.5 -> 3.78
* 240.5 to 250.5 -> 3.1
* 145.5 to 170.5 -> 3.88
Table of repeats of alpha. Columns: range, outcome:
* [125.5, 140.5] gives 4.07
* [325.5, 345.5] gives 4.1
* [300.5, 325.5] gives 4.19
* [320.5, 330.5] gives 4.15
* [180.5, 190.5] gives 4.07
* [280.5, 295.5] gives 3.94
